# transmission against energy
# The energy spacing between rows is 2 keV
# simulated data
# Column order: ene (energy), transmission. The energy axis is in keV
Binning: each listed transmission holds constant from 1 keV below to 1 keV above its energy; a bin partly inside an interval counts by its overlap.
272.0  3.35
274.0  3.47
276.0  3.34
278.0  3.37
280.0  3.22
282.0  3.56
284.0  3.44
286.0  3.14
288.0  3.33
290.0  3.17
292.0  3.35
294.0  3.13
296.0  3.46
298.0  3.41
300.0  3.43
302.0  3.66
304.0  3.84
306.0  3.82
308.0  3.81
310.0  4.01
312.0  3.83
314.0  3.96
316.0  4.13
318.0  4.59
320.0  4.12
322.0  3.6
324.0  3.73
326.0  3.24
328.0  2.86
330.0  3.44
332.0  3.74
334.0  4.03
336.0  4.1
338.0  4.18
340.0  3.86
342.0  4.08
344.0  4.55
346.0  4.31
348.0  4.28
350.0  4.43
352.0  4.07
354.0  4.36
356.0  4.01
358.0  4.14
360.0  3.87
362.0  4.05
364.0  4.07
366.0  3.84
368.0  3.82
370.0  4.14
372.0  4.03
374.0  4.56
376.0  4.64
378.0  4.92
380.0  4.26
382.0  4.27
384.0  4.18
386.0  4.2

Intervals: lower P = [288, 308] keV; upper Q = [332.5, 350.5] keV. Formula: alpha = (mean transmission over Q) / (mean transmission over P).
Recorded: 1.2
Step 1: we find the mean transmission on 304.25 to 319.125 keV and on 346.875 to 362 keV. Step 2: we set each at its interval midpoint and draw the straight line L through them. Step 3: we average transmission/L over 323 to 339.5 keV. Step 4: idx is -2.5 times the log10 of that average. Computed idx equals 0.12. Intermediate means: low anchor 4.01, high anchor 4.16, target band 3.67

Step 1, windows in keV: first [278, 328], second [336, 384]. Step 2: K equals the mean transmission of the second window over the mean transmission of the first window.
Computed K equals 1.17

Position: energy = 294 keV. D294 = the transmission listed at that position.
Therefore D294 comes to 3.13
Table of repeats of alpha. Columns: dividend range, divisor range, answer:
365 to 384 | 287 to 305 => 1.25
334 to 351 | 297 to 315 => 1.12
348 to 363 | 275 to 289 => 1.24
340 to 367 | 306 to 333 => 1.10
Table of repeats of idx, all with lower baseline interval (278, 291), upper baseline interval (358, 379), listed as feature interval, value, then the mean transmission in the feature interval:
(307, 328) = -0.06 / 3.85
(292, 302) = 0.02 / 3.39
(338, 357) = -0.06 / 4.21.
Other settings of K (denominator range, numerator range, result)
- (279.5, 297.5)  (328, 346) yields 1.19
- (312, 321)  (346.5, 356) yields 1.02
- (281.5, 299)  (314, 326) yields 1.19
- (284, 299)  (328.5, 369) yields 1.23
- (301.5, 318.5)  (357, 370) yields 1.01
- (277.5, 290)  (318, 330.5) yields 1.08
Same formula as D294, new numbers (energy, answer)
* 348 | 4.28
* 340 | 3.86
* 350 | 4.43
